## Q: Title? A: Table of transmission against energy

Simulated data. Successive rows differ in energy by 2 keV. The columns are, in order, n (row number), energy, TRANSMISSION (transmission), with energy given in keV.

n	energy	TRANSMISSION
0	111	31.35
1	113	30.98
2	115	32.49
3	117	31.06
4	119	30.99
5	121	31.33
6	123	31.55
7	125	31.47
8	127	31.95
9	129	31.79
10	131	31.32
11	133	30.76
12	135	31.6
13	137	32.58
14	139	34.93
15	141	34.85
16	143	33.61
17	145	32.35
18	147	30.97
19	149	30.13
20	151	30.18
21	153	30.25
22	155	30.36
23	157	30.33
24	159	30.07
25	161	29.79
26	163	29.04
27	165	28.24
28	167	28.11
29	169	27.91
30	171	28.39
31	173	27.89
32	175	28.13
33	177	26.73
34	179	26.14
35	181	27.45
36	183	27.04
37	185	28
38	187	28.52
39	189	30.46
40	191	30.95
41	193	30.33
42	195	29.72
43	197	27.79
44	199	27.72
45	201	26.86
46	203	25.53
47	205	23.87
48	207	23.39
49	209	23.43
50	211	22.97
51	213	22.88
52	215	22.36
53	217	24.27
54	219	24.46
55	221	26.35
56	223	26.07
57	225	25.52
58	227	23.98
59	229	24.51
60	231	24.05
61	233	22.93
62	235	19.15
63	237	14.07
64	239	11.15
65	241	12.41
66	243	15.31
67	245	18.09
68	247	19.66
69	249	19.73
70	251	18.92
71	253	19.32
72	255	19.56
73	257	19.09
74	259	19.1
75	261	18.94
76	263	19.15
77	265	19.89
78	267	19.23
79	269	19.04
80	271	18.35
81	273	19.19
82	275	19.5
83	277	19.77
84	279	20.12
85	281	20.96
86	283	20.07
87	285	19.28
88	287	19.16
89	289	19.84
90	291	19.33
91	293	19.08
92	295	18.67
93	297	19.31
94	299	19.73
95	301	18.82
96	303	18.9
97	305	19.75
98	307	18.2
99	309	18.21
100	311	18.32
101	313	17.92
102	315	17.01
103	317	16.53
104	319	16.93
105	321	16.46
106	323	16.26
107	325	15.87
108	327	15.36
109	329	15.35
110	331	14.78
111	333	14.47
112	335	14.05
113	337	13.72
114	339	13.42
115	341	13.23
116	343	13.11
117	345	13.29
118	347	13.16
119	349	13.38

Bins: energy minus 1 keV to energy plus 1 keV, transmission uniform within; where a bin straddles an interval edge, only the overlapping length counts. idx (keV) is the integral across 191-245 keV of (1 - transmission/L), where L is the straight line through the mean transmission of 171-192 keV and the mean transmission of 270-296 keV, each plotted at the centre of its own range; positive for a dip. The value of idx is 4.3 keV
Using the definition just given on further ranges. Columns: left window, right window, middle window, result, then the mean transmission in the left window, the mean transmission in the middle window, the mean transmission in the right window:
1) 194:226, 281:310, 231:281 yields 7.6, 25.2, 18.6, 19.2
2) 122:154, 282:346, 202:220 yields 1.4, 31.9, 23.7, 17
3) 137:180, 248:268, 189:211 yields -1.2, 30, 26.9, 19.3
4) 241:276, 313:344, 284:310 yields -3.6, 18.8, 19.1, 15.2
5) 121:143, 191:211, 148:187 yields 0.9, 32.3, 28.6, 26.6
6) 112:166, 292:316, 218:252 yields 5.2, 31.3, 20.4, 18.7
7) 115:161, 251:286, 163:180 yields 0.4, 31.5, 27.8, 19.4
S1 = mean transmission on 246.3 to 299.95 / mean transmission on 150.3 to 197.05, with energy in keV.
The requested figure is 0.67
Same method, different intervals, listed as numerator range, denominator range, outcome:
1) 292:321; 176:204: 0.65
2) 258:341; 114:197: 0.59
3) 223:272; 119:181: 0.64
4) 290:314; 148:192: 0.65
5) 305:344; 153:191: 0.55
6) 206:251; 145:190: 0.73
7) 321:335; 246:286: 0.79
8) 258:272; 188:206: 0.68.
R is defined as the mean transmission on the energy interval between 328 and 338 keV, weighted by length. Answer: 14.5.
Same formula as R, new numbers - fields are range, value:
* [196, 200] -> 27.8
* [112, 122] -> 31.4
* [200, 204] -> 26.2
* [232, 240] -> 16.8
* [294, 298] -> 19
